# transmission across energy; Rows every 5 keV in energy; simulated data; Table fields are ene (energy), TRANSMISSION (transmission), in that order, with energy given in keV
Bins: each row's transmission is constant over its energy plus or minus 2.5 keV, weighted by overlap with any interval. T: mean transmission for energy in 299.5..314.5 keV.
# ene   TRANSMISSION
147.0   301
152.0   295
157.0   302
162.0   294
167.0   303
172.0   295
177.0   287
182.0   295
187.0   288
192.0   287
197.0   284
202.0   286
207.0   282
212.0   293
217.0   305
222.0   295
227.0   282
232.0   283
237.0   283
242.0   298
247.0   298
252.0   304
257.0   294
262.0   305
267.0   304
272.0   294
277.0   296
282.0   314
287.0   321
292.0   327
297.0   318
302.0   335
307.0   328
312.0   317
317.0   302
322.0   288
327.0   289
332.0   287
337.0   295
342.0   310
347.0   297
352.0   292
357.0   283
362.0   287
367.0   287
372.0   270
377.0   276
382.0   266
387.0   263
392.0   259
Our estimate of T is 327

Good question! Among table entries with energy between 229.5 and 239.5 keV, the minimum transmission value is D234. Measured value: 283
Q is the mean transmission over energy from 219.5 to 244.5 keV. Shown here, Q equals 288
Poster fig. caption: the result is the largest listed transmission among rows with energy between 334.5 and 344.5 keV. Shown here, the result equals 310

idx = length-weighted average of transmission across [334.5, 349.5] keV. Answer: 301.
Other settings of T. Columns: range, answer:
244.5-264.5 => 300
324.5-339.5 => 290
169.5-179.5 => 291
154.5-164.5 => 298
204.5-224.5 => 294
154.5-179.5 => 296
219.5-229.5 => 288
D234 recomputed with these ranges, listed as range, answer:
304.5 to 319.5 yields 302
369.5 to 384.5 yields 266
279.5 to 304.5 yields 314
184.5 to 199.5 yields 284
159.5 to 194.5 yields 287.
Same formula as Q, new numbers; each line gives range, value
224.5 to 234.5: 282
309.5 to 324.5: 302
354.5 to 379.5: 281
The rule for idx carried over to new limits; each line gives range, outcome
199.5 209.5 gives 284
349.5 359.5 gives 288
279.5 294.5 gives 321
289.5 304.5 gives 327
